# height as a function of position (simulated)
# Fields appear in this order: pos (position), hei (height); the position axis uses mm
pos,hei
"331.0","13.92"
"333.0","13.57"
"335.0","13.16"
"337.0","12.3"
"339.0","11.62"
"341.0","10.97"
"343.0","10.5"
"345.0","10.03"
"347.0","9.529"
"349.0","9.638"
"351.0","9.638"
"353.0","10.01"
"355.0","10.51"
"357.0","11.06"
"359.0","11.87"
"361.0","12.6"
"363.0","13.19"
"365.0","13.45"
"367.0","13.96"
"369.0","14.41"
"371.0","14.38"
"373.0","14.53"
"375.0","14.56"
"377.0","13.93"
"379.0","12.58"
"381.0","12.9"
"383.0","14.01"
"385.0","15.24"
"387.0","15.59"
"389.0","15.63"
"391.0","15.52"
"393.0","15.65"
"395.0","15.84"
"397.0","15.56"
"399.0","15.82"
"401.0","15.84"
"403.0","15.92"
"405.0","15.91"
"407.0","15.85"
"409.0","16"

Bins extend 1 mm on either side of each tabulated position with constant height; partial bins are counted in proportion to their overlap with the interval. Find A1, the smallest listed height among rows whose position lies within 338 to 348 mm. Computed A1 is 9.529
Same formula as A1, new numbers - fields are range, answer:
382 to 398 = 14.01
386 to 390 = 15.59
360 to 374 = 12.6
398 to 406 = 15.82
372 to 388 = 12.58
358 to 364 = 11.87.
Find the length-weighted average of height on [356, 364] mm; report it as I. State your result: 12.2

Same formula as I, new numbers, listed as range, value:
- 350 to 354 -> 9.82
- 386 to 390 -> 15.6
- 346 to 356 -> 9.86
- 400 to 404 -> 15.9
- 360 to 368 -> 13.3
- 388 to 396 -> 15.7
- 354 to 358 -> 10.8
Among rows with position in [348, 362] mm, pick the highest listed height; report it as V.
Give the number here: 12.6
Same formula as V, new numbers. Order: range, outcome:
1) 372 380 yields 14.56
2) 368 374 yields 14.53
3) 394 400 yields 15.84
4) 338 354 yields 11.62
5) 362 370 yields 14.41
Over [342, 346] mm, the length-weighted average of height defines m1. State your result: 10.3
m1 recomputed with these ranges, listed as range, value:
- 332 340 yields 12.7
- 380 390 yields 14.7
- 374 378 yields 14.2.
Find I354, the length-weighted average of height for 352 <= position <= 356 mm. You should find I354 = 10.3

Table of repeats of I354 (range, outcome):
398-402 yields 15.8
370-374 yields 14.5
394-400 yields 15.7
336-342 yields 11.6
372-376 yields 14.5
